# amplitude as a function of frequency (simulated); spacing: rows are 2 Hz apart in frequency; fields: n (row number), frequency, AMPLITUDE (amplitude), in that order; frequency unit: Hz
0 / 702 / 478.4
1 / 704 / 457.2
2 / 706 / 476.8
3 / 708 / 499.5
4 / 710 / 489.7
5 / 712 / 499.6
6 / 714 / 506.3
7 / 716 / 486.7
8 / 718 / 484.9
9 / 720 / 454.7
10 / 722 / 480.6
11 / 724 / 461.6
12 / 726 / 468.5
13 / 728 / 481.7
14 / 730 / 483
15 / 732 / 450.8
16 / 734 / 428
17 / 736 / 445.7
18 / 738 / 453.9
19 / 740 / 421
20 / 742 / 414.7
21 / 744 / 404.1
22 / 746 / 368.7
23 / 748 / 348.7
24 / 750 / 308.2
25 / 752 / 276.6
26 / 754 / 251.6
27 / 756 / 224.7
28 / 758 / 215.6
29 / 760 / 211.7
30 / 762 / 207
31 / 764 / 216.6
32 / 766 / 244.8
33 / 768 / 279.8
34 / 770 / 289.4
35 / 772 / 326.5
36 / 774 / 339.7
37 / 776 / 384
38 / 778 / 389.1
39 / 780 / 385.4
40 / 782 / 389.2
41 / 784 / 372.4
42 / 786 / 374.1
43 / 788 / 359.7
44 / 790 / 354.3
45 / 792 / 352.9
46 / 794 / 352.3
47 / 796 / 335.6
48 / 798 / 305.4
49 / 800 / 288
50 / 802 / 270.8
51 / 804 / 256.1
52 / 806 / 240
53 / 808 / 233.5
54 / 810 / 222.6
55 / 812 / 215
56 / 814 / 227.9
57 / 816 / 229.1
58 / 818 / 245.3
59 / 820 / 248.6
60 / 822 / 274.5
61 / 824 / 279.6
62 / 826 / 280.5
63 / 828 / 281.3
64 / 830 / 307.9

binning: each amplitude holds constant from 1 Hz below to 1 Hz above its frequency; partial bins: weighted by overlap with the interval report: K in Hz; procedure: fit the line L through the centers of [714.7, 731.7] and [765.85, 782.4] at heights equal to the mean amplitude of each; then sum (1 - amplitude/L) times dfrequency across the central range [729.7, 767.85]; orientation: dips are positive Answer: 7.5 Hz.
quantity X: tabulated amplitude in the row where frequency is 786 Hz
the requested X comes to 374.1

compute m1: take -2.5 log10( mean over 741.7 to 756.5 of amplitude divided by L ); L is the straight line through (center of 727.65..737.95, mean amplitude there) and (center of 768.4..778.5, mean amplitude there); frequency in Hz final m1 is 0.26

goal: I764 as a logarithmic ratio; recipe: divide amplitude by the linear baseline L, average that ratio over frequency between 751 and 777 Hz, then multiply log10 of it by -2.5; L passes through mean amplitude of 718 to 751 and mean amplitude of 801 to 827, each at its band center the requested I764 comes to 0.32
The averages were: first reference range 431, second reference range 248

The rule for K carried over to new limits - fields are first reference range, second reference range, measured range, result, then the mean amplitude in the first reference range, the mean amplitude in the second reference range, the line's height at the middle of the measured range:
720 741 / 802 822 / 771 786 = -1.9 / 457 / 239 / 329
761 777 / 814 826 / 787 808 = -3.0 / 286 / 255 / 269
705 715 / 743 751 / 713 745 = -2.6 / 494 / 357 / 424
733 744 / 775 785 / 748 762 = 5.4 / 430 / 384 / 412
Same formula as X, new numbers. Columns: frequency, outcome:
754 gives 251.6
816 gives 229.1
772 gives 326.5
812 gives 215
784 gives 372.4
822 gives 274.5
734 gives 428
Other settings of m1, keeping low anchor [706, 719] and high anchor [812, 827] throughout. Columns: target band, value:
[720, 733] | -0.019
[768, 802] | -0.053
